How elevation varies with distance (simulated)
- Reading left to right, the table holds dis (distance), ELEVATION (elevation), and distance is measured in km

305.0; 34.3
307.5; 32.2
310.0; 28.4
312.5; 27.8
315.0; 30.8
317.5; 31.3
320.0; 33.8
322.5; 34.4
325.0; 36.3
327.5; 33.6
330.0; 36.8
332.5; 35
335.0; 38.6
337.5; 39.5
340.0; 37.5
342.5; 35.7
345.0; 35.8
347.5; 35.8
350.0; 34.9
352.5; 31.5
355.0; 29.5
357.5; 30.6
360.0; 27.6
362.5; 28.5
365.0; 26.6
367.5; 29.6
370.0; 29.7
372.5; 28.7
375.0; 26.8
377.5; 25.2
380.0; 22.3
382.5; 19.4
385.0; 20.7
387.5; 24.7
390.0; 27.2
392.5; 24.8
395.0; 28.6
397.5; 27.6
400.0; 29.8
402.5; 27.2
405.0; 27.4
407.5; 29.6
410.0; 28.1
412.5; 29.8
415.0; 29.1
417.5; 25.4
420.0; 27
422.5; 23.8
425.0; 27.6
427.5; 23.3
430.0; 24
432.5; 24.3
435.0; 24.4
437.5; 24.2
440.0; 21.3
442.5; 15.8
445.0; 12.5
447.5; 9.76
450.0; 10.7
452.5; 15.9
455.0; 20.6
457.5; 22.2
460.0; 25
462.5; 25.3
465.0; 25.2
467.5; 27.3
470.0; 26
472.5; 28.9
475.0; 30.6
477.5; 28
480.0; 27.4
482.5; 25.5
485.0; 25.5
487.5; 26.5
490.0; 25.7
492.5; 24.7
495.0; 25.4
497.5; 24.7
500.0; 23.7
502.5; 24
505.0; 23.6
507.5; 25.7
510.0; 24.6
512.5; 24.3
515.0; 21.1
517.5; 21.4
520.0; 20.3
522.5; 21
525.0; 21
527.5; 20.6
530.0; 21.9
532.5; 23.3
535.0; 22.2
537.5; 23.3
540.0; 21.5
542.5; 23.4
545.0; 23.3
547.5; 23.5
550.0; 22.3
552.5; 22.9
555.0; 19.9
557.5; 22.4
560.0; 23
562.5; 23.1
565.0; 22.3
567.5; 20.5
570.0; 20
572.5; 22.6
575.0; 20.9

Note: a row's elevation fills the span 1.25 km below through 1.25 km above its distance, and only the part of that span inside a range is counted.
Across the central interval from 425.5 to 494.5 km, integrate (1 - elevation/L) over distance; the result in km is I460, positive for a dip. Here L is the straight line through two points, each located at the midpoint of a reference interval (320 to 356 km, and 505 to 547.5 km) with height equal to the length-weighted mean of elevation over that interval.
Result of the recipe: 9.6 km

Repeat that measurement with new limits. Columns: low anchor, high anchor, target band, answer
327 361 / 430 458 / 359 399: 3.8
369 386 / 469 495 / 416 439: 0.7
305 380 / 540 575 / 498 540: 2.3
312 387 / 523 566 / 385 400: 1.4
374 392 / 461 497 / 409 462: 6.4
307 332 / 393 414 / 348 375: 0.7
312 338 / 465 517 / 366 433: 8.9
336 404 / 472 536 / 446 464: 5.2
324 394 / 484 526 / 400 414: -0.2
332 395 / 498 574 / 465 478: -1.4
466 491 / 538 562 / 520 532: 1.4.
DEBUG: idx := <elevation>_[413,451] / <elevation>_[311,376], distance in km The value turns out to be 0.7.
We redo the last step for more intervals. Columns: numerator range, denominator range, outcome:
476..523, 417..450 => 1.15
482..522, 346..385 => 0.85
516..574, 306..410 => 0.73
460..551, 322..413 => 0.81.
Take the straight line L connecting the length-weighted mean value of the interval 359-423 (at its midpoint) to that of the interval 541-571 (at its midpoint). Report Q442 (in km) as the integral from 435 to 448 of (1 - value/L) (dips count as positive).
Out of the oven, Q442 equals 3.9 km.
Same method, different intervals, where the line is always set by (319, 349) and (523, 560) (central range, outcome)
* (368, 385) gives 4.1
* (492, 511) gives 0.3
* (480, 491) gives 0.0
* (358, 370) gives 2.0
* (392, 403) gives 1.4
